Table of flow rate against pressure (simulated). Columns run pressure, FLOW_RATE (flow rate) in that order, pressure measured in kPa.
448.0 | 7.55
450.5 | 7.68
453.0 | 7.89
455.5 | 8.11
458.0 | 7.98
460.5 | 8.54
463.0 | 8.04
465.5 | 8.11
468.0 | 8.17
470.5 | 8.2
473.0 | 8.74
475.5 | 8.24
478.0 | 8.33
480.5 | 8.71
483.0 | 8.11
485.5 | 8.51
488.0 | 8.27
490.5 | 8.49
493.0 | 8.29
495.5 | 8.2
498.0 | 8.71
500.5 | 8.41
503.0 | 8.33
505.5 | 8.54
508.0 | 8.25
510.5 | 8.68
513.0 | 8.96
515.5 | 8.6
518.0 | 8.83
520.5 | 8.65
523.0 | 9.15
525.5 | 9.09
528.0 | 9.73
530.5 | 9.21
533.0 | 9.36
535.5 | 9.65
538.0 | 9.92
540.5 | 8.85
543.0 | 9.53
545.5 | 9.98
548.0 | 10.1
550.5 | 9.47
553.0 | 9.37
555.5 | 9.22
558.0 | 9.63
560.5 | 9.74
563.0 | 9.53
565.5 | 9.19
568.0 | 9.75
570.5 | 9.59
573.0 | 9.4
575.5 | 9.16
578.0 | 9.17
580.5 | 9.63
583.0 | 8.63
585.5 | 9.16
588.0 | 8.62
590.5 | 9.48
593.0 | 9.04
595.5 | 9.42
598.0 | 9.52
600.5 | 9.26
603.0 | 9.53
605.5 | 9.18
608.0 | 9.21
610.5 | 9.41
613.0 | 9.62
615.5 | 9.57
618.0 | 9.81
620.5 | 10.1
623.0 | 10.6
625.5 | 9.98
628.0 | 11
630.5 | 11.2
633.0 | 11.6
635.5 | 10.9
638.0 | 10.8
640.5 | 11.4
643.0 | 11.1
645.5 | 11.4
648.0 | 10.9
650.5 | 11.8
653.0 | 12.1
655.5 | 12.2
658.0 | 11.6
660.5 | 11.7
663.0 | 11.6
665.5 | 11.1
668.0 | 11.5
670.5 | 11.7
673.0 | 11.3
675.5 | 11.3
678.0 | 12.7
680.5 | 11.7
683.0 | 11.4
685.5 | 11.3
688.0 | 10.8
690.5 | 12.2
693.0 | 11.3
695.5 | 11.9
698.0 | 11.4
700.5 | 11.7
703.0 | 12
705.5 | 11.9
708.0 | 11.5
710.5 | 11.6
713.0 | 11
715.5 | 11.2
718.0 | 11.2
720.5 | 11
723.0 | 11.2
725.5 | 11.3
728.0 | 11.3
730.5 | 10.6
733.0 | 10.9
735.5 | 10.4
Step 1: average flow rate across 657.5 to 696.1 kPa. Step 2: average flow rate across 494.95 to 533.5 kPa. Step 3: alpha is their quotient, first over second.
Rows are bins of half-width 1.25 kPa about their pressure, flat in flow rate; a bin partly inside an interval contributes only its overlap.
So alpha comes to 1.31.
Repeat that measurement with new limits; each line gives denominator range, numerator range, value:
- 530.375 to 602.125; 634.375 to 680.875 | 1.22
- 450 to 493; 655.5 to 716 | 1.40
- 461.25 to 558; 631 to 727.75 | 1.30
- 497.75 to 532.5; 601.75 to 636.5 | 1.15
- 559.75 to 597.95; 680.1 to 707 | 1.25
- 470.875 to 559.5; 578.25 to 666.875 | 1.16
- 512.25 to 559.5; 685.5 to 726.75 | 1.23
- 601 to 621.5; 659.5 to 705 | 1.22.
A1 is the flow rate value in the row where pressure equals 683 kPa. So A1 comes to 11.4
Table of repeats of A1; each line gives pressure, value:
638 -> 10.8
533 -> 9.36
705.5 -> 11.9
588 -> 8.62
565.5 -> 9.19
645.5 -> 11.4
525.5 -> 9.09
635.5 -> 10.9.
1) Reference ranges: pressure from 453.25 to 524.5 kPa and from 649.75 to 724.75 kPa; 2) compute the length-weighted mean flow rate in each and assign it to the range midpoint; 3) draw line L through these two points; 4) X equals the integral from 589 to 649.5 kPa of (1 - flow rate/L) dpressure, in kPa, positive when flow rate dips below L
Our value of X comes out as 1.9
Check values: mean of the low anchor 8.43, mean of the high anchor 11.6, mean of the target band 10.2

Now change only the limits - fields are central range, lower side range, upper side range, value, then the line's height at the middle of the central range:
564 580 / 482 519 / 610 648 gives 0.4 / 9.66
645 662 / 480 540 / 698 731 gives -1.7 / 10.6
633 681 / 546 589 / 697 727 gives -3.9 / 10.6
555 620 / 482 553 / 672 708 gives 4.2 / 10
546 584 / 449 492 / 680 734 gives 0.1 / 9.49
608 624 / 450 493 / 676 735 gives 0.7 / 10.2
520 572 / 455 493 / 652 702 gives 0.0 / 9.48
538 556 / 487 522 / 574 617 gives -1.4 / 8.87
